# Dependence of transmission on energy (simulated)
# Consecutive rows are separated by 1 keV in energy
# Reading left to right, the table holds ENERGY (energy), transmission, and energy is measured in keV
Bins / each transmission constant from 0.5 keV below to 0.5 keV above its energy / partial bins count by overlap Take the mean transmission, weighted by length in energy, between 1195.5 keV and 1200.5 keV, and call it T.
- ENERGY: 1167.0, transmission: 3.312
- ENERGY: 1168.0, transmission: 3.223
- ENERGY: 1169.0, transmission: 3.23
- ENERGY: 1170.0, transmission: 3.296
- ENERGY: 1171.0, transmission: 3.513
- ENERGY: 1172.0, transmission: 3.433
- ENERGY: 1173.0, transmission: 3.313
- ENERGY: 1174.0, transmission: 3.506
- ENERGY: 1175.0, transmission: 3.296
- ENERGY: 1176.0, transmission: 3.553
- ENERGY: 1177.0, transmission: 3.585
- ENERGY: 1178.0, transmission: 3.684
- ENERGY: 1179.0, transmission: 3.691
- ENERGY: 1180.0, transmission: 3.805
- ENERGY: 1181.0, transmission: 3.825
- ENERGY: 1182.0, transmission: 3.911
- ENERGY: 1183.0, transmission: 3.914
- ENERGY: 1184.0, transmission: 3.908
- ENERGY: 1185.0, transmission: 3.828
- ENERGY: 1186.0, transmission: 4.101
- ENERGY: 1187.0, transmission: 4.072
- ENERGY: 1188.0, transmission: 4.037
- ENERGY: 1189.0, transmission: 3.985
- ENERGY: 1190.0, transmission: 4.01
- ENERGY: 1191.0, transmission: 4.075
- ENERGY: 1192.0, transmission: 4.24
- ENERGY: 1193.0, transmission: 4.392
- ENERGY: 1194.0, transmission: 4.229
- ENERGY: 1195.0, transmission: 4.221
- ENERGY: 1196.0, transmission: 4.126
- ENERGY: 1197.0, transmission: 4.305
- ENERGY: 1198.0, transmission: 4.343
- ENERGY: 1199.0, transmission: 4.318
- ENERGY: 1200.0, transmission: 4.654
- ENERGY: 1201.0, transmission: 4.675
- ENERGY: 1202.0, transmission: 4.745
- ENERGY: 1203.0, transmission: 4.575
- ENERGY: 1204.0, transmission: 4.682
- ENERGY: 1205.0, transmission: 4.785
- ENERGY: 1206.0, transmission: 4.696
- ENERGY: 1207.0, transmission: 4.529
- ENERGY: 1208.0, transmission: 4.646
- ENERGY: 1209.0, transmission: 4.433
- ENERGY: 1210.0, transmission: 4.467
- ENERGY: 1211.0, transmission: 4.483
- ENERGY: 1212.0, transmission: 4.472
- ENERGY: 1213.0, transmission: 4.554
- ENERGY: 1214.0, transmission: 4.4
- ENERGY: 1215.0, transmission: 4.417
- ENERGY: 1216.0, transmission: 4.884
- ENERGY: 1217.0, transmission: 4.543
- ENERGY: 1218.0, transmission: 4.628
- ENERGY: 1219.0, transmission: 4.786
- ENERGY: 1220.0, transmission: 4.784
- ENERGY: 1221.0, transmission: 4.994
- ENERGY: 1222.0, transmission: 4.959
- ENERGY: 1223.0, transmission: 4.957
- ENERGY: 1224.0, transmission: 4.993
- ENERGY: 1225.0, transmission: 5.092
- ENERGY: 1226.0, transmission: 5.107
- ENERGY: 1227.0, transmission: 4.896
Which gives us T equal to 4.35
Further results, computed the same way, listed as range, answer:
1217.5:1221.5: 4.8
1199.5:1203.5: 4.66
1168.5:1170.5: 3.26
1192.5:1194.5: 4.31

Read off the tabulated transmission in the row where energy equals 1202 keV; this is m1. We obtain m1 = 4.745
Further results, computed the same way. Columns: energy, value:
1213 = 4.554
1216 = 4.884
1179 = 3.691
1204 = 4.682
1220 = 4.784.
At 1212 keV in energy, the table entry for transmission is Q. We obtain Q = 4.472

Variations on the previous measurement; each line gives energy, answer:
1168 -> 3.223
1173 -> 3.313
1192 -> 4.24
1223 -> 4.957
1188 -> 4.037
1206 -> 4.696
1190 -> 4.01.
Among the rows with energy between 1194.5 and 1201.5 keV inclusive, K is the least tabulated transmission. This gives 4.126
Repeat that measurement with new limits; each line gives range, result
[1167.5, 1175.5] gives 3.223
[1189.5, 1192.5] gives 4.01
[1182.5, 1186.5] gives 3.828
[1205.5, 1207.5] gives 4.529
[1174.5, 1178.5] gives 3.296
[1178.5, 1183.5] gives 3.691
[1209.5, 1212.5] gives 4.467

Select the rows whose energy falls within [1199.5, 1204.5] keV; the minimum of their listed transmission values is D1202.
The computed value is 4.575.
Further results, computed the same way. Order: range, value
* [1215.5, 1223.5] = 4.543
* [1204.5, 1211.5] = 4.433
